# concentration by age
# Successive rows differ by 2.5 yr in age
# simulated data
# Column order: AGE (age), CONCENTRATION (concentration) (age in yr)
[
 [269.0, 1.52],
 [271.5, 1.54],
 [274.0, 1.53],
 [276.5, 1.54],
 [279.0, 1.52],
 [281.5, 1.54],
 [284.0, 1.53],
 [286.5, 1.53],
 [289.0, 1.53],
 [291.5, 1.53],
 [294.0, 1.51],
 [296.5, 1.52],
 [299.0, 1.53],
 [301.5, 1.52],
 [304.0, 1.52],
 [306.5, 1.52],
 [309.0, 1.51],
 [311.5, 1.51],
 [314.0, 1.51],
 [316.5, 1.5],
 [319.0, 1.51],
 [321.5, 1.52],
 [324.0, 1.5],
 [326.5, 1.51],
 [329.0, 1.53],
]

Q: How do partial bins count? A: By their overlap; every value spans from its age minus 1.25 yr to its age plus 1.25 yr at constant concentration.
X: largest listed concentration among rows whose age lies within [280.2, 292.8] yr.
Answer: 1.54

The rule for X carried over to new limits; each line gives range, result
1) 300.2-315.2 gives 1.52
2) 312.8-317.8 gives 1.51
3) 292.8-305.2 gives 1.53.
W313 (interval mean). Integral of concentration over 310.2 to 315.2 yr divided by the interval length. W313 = 1.51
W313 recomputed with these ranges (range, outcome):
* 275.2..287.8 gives 1.53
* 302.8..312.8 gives 1.51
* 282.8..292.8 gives 1.53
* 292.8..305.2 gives 1.52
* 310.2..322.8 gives 1.51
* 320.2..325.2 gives 1.51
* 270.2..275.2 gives 1.53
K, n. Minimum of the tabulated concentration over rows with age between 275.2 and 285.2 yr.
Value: 1.52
